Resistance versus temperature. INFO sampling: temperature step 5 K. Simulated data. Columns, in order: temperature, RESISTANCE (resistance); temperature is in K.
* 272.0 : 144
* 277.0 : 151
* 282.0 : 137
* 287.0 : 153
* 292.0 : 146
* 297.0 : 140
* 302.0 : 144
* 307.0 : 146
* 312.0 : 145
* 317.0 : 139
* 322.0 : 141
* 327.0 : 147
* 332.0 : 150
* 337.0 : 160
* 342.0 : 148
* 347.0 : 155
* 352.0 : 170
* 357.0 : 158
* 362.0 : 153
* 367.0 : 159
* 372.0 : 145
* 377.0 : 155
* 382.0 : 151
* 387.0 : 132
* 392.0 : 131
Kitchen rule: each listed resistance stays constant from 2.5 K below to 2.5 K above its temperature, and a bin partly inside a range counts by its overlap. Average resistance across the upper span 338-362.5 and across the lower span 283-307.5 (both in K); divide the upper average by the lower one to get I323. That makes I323 1.1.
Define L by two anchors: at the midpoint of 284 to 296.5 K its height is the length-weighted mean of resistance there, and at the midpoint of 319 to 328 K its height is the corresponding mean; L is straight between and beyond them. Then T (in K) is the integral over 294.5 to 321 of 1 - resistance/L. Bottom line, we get 0.5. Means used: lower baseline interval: 147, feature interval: 143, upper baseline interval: 143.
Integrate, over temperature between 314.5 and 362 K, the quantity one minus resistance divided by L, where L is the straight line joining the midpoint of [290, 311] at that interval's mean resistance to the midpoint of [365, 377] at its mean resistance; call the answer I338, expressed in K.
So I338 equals -1.1 K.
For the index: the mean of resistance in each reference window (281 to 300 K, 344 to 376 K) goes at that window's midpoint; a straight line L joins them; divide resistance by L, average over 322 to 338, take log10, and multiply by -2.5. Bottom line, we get 0.011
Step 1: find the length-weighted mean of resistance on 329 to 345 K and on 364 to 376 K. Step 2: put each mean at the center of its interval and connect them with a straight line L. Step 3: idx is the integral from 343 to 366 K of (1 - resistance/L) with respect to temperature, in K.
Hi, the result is -0.9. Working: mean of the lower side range 153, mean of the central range 158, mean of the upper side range 152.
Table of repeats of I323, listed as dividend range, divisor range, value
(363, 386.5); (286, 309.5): 1.04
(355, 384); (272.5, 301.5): 1.06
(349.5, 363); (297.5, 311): 1.12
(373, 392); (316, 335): 0.99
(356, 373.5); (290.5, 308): 1.07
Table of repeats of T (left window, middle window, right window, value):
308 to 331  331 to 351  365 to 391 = -1.4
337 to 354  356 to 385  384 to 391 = -2.0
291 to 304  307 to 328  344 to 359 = 0.9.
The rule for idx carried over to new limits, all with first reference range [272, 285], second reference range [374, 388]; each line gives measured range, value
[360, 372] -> -0.6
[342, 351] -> -0.6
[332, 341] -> -0.6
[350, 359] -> -1.1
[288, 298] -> 0.0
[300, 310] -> 0.0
